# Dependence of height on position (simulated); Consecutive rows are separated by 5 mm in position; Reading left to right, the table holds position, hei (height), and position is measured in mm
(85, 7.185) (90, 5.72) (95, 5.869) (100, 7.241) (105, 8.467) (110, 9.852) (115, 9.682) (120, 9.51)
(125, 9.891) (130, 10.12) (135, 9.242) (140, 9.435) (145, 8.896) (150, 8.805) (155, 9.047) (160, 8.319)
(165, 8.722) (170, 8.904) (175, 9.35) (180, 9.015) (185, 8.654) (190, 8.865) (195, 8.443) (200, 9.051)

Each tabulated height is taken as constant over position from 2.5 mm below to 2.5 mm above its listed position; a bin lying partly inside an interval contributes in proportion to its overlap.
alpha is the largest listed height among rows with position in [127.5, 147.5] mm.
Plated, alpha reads 10.12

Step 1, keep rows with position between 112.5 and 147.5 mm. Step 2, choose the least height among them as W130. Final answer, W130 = 8.896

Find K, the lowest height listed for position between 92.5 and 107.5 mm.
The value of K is 5.869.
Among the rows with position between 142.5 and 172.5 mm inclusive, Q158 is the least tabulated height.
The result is 8.319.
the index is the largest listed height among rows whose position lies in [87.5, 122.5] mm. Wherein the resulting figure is 9.852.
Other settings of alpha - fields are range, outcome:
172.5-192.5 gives 9.35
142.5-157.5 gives 9.047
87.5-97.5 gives 5.869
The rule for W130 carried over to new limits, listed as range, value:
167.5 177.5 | 8.904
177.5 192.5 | 8.654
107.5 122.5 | 9.51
